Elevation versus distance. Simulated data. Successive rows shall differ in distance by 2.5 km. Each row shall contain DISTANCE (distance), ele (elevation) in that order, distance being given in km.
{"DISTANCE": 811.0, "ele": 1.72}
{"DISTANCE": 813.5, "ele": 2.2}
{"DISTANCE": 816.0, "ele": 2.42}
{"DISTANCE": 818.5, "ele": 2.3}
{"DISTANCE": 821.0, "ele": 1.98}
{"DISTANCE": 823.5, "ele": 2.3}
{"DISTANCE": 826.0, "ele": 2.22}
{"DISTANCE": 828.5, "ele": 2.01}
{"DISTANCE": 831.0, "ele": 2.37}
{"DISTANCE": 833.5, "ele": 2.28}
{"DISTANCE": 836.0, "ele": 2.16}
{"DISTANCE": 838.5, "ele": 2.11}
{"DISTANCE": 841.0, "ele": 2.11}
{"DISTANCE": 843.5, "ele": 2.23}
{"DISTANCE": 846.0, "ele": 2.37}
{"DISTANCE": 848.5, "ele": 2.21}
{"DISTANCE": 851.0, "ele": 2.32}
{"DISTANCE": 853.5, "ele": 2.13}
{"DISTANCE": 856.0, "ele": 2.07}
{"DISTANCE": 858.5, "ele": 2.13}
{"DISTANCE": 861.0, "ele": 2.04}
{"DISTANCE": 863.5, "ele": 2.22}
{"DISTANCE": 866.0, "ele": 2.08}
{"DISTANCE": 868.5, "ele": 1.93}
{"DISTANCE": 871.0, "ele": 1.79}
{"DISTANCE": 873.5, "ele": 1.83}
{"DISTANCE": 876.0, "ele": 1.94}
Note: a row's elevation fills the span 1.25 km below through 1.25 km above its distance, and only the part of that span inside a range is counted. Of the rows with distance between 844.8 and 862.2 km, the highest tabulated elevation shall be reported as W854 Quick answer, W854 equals 2.37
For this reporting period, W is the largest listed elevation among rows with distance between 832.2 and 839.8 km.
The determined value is 2.28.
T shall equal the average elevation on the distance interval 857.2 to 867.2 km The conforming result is 2.12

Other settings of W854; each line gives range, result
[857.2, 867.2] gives 2.22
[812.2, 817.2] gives 2.42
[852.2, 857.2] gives 2.13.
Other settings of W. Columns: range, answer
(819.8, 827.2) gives 2.3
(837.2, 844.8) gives 2.23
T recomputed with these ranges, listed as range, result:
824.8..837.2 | 2.21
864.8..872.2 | 1.93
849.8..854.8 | 2.22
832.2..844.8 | 2.18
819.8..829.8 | 2.13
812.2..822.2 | 2.22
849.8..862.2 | 2.14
